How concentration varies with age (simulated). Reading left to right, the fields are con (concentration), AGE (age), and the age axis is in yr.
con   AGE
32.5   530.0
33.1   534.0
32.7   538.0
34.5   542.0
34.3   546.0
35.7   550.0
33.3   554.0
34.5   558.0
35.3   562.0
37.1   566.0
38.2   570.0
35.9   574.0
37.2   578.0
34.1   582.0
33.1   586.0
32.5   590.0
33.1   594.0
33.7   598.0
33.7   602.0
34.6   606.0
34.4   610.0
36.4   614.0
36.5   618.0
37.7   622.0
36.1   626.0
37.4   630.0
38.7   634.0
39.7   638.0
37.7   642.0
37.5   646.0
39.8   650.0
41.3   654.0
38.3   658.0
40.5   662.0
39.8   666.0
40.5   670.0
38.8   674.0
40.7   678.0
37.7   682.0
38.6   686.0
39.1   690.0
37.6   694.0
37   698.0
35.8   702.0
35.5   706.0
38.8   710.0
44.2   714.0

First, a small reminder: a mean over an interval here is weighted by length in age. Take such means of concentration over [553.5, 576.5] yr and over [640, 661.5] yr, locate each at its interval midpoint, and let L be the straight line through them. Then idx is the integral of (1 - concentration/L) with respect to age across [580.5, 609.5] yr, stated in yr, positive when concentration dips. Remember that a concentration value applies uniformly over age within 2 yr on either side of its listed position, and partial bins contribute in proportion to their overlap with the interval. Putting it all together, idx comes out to 2.7 yr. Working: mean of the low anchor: 35.9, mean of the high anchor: 39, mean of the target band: 33.6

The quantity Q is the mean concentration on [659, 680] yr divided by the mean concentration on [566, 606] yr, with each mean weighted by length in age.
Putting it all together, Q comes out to 1.15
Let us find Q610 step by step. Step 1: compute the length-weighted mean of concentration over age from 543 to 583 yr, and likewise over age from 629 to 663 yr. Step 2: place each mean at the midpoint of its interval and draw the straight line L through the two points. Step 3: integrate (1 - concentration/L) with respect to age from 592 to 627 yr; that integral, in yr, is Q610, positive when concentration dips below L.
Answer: 2.23 yr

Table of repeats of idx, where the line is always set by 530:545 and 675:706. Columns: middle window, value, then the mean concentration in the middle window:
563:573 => -0.9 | 37.2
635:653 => -1.1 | 38.8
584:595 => 0.6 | 32.9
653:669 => -1.2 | 39.9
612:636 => -0.8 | 37.1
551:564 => -0.2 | 34.5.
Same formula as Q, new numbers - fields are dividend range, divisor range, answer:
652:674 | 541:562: 1.16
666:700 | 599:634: 1.08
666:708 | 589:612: 1.13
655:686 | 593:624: 1.13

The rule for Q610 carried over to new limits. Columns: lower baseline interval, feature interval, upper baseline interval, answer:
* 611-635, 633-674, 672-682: -1.1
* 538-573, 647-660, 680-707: -1.0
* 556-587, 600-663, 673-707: -1.0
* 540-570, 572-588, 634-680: 0.5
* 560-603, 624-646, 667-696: -0.4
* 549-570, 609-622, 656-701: 0.3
